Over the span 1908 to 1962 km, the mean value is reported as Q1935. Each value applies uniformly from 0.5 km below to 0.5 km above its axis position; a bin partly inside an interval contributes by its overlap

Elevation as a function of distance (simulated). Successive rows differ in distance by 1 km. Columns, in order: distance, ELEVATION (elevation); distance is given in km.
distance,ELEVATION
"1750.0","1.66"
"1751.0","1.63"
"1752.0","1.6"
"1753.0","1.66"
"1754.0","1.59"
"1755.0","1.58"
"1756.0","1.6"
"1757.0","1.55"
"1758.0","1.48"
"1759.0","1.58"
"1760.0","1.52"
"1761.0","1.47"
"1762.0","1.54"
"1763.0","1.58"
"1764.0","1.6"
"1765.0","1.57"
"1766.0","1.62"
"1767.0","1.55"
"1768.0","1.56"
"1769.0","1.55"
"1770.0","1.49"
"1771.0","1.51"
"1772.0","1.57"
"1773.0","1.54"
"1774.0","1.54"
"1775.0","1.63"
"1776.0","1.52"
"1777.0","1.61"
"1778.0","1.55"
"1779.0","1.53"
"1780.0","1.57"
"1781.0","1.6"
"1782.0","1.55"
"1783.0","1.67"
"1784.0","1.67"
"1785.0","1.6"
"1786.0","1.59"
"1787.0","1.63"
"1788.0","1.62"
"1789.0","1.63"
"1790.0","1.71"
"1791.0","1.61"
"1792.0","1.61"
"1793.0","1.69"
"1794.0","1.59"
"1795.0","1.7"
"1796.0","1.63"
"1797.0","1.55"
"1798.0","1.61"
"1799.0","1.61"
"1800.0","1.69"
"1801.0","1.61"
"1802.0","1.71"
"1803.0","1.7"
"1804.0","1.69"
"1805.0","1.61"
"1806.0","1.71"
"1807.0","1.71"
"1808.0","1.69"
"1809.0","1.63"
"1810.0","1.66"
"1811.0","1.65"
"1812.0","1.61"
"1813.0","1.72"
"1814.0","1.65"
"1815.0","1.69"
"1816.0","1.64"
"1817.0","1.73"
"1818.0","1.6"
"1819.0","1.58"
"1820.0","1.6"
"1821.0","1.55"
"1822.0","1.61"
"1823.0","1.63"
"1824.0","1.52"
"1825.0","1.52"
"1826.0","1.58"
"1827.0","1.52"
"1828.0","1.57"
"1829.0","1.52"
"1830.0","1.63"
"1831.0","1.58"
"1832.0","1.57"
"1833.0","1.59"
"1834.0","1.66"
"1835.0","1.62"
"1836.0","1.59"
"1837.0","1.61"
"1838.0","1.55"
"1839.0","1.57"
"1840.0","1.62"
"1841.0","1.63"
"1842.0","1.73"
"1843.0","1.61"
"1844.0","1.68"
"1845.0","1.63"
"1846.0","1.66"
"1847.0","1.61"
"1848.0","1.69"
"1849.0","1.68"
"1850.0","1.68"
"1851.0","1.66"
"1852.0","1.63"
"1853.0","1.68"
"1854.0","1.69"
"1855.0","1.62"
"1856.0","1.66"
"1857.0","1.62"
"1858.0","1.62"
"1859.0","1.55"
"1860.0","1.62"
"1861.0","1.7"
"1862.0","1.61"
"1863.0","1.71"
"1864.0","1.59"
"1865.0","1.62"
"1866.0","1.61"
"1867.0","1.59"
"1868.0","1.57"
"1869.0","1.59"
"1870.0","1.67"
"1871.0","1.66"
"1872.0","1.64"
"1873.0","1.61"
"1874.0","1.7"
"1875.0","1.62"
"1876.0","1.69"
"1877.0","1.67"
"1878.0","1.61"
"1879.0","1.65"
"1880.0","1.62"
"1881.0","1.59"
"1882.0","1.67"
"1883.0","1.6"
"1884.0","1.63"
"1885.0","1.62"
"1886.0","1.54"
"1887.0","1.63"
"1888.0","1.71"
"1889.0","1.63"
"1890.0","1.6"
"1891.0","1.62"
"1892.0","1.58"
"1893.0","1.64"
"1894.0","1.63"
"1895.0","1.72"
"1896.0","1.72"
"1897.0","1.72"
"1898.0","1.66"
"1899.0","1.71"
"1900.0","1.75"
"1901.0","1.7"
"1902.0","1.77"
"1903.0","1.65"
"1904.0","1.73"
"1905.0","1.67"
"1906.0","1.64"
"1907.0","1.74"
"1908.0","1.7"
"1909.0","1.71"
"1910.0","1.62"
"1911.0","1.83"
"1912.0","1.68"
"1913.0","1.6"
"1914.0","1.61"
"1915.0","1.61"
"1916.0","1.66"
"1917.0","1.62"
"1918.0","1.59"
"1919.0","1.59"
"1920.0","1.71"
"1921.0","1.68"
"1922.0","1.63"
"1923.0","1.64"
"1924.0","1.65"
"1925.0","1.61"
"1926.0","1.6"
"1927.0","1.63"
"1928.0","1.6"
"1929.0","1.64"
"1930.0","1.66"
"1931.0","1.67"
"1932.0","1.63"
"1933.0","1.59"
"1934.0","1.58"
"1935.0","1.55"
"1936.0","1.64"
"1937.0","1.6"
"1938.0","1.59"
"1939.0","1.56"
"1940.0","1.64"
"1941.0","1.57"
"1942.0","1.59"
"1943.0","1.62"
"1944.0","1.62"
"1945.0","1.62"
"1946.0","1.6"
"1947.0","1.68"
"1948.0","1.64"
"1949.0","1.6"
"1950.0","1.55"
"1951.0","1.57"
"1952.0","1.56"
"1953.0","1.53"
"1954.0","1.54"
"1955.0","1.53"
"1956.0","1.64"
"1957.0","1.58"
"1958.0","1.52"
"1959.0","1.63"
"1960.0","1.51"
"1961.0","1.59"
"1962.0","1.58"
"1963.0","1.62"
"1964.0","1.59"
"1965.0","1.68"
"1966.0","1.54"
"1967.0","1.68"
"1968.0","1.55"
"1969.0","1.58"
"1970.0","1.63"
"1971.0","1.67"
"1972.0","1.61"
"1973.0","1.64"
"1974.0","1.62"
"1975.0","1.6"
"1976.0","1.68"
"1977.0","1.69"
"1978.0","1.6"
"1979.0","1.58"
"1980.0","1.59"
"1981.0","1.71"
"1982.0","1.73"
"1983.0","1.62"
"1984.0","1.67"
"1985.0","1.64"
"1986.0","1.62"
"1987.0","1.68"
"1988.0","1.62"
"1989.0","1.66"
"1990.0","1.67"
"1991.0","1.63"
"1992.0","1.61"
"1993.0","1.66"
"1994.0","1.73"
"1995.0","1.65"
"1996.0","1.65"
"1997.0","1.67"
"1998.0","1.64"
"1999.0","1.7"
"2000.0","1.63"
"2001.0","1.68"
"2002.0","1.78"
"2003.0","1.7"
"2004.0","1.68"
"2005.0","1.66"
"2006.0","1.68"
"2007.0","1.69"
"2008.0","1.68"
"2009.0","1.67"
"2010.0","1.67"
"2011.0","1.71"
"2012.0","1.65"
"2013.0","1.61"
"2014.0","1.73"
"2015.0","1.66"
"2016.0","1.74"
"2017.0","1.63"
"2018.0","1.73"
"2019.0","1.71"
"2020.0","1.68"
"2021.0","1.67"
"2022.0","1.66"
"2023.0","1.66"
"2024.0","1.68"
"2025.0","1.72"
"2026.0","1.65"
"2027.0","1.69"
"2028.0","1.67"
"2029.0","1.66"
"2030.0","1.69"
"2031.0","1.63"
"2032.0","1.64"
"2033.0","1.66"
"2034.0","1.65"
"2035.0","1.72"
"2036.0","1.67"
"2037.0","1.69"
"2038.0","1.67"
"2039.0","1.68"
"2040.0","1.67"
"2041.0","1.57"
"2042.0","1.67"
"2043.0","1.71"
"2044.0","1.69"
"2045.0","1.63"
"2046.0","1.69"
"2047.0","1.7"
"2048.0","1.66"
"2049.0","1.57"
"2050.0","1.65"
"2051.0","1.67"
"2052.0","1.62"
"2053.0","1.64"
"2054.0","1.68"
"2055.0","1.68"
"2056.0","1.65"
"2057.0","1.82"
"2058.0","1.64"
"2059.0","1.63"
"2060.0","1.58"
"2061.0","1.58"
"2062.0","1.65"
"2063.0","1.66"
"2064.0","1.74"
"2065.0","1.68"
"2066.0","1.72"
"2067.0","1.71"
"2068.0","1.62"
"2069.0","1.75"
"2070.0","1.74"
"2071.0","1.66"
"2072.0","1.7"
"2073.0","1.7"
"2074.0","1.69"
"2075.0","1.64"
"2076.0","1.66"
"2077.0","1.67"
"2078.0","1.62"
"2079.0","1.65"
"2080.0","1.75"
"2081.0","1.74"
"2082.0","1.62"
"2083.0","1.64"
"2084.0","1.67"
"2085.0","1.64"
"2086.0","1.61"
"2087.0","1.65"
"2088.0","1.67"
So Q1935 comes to 1.61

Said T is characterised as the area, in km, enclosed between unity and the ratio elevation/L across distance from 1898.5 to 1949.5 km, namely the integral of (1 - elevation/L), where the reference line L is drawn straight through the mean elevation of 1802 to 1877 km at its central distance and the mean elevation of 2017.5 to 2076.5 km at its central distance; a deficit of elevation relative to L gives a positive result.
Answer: 0.1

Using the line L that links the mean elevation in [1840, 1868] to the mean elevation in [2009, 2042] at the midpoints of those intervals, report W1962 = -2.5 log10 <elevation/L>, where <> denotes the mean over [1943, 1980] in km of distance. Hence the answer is 0.04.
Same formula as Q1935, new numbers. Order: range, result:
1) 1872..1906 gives 1.66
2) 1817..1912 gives 1.64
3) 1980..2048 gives 1.67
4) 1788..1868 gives 1.63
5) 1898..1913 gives 1.7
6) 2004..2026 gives 1.68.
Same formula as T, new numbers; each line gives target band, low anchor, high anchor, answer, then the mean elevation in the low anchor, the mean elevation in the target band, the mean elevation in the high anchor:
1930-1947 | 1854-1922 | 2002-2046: 0.5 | 1.65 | 1.61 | 1.68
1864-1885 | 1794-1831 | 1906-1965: -0.1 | 1.63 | 1.63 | 1.62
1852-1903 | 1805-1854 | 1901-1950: -0.4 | 1.63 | 1.64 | 1.64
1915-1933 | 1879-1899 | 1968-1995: 0.1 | 1.64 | 1.63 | 1.64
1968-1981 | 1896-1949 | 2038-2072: 0.2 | 1.65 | 1.62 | 1.67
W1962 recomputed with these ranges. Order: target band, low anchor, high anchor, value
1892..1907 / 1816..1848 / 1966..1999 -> -0.05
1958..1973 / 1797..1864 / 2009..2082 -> 0.04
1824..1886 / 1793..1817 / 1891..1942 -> 0.02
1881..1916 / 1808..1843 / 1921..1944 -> -0.03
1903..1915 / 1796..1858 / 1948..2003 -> -0.03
